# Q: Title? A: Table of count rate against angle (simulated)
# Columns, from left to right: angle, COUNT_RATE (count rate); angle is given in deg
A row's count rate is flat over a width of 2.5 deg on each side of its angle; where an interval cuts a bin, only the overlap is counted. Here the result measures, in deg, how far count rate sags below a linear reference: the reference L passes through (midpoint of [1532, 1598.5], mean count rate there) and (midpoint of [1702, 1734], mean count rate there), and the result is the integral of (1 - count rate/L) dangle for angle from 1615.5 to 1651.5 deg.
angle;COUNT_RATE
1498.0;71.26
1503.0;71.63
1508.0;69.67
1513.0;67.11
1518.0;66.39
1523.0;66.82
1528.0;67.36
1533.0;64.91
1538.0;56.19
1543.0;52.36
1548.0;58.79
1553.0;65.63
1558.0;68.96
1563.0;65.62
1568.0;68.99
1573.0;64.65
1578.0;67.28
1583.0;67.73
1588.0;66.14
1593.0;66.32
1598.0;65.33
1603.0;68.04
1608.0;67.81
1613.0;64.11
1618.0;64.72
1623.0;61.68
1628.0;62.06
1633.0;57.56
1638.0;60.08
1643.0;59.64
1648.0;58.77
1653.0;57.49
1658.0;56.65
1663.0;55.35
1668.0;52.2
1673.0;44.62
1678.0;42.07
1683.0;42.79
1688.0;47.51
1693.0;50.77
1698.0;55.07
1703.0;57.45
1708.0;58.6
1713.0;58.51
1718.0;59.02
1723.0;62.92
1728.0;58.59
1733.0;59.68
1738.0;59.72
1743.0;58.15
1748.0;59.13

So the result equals 0.8 deg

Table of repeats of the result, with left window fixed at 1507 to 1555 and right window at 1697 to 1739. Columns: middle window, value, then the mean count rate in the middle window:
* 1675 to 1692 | 4.3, 44.7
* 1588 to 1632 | -2.4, 64.8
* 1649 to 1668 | 1.3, 56.1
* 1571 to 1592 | -1.5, 66.5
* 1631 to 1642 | 0.3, 59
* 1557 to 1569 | -1.0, 67.6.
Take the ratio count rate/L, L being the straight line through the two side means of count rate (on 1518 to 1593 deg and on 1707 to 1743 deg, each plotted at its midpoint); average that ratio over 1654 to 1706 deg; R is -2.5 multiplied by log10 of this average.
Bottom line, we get 0.20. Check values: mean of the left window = 64.5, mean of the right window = 59.5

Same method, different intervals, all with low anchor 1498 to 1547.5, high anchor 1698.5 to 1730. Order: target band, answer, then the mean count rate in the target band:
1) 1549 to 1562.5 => -0.04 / 66.1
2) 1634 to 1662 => 0.05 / 58.3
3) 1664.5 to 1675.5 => 0.22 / 49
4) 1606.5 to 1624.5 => -0.04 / 64.6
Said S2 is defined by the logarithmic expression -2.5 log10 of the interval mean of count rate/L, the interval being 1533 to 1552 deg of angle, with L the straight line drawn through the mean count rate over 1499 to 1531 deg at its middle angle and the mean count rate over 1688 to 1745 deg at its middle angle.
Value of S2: 0.16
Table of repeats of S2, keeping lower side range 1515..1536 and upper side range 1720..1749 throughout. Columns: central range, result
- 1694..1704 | 0.10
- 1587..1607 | -0.04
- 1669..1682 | 0.36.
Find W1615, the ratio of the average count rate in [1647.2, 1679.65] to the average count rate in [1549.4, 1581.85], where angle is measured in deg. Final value 0.8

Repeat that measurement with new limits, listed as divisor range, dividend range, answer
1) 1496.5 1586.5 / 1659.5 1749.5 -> 0.83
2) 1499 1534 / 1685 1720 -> 0.81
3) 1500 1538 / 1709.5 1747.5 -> 0.89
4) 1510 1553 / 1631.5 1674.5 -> 0.89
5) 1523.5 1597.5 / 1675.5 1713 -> 0.79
